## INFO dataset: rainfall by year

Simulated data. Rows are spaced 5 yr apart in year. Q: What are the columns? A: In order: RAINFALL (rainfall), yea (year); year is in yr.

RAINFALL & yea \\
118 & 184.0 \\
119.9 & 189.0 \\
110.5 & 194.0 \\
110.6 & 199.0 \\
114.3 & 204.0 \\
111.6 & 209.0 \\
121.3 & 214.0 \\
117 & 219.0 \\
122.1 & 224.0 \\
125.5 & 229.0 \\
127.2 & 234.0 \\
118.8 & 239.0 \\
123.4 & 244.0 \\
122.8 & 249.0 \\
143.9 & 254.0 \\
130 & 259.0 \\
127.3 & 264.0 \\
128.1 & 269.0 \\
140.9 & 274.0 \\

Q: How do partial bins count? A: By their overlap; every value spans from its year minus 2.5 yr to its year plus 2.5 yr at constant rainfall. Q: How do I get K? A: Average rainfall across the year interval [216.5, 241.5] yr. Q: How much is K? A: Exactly 122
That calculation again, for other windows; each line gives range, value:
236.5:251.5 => 122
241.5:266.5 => 129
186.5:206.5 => 114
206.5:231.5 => 120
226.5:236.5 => 126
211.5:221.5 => 119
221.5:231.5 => 124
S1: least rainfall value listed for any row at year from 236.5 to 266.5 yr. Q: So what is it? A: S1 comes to 118.8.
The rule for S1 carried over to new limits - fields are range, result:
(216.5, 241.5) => 117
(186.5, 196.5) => 110.5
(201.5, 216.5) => 111.6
